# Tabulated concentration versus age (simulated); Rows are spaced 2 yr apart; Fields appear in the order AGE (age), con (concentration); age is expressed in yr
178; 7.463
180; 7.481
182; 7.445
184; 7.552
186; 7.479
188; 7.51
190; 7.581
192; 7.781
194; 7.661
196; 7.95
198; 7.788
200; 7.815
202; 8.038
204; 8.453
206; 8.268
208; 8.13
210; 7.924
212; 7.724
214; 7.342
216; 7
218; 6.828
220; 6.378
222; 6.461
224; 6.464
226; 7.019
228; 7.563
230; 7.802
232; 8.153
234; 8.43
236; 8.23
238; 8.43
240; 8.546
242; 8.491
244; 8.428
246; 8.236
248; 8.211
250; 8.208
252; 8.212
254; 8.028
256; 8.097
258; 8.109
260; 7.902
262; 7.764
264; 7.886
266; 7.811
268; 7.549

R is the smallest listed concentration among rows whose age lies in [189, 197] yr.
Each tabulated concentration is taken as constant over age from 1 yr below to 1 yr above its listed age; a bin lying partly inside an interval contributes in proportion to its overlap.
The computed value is 7.581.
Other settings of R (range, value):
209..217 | 7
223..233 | 6.464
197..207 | 7.788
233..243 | 8.23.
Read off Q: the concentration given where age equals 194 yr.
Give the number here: 7.661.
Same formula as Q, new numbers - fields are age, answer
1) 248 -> 8.211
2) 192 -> 7.781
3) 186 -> 7.479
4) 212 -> 7.724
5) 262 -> 7.764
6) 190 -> 7.581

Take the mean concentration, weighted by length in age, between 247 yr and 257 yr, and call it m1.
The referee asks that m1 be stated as 8.15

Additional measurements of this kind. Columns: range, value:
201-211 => 8.16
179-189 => 7.49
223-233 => 7.4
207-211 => 8.03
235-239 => 8.33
